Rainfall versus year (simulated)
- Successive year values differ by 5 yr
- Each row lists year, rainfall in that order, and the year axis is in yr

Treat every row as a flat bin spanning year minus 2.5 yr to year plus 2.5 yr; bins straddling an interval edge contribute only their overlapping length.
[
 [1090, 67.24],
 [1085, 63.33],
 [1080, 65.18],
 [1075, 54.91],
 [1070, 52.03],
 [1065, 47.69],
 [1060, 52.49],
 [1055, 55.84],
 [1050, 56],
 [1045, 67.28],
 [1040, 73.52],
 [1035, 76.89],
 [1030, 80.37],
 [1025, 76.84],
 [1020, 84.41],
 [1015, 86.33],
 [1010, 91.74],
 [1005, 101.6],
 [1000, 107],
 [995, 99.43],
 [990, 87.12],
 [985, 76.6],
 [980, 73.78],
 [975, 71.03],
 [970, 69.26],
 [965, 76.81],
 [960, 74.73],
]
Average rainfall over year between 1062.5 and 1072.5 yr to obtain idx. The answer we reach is 49.9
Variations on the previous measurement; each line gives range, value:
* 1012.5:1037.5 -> 81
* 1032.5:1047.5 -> 72.6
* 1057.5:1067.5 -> 50.1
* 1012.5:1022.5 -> 85.4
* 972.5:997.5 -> 81.6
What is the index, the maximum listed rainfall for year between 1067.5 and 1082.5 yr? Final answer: 65.18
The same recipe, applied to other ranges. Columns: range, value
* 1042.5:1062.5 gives 67.28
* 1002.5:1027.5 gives 101.6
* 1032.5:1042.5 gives 76.89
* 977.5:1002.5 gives 107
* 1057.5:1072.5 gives 52.49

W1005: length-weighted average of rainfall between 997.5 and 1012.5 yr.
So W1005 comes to 100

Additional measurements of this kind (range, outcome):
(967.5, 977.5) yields 70.1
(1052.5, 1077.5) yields 52.6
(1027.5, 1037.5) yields 78.6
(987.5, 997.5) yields 93.3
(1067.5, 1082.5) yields 57.4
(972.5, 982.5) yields 72.4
